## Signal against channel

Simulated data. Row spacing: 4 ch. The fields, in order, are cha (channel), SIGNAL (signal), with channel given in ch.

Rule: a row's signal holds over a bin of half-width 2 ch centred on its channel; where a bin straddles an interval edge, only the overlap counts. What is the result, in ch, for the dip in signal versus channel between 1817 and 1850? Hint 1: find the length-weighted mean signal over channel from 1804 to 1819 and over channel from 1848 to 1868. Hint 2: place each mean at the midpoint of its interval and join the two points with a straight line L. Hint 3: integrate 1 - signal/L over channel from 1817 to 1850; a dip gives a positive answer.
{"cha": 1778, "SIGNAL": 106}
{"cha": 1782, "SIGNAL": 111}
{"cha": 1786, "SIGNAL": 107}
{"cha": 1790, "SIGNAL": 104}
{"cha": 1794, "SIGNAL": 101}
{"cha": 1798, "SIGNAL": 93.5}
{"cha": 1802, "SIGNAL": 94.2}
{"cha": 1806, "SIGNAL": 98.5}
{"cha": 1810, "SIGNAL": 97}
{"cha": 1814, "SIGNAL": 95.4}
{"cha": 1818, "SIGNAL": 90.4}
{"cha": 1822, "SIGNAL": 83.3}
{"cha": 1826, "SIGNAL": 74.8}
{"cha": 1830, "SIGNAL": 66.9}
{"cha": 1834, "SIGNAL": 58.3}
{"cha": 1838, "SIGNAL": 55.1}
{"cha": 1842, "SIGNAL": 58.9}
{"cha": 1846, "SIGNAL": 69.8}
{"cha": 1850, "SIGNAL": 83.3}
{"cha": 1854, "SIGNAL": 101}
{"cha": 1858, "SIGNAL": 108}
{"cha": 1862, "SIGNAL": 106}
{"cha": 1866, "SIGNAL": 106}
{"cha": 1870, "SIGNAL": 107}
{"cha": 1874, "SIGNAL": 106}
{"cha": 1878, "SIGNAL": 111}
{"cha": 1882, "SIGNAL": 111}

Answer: 9.5 ch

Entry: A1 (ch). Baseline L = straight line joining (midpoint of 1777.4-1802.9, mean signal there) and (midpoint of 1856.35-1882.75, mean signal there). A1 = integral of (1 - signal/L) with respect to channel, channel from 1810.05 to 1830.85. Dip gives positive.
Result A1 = 4.0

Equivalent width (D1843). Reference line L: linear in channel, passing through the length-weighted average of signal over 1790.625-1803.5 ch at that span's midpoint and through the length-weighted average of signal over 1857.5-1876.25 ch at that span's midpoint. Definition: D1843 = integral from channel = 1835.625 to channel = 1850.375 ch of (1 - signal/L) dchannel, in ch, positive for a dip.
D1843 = 5.52 ch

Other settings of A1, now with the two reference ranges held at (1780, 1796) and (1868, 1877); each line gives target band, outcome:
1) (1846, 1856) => 1.8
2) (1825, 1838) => 5.1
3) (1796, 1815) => 1.8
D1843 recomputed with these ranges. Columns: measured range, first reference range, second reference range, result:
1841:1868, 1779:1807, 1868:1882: 3.8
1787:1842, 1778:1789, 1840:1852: 3.2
